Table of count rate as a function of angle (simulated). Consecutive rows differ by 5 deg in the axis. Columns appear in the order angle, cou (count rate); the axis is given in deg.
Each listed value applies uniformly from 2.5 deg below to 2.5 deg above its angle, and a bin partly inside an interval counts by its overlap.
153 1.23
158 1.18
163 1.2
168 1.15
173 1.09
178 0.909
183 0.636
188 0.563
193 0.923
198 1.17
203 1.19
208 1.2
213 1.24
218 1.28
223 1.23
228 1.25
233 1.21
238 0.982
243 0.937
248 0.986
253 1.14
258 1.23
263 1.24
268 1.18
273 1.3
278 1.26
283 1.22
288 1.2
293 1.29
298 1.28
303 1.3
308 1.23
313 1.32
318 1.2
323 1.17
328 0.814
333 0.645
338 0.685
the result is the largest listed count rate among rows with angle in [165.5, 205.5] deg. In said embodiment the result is 1.19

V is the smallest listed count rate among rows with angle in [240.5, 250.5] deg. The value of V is 0.937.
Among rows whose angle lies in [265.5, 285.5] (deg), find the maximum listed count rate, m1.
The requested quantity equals 1.3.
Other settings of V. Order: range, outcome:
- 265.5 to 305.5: 1.18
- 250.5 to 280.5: 1.14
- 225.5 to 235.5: 1.21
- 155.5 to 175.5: 1.09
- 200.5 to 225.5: 1.19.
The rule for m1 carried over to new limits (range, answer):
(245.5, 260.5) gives 1.23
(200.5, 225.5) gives 1.28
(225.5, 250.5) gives 1.25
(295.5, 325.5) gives 1.32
